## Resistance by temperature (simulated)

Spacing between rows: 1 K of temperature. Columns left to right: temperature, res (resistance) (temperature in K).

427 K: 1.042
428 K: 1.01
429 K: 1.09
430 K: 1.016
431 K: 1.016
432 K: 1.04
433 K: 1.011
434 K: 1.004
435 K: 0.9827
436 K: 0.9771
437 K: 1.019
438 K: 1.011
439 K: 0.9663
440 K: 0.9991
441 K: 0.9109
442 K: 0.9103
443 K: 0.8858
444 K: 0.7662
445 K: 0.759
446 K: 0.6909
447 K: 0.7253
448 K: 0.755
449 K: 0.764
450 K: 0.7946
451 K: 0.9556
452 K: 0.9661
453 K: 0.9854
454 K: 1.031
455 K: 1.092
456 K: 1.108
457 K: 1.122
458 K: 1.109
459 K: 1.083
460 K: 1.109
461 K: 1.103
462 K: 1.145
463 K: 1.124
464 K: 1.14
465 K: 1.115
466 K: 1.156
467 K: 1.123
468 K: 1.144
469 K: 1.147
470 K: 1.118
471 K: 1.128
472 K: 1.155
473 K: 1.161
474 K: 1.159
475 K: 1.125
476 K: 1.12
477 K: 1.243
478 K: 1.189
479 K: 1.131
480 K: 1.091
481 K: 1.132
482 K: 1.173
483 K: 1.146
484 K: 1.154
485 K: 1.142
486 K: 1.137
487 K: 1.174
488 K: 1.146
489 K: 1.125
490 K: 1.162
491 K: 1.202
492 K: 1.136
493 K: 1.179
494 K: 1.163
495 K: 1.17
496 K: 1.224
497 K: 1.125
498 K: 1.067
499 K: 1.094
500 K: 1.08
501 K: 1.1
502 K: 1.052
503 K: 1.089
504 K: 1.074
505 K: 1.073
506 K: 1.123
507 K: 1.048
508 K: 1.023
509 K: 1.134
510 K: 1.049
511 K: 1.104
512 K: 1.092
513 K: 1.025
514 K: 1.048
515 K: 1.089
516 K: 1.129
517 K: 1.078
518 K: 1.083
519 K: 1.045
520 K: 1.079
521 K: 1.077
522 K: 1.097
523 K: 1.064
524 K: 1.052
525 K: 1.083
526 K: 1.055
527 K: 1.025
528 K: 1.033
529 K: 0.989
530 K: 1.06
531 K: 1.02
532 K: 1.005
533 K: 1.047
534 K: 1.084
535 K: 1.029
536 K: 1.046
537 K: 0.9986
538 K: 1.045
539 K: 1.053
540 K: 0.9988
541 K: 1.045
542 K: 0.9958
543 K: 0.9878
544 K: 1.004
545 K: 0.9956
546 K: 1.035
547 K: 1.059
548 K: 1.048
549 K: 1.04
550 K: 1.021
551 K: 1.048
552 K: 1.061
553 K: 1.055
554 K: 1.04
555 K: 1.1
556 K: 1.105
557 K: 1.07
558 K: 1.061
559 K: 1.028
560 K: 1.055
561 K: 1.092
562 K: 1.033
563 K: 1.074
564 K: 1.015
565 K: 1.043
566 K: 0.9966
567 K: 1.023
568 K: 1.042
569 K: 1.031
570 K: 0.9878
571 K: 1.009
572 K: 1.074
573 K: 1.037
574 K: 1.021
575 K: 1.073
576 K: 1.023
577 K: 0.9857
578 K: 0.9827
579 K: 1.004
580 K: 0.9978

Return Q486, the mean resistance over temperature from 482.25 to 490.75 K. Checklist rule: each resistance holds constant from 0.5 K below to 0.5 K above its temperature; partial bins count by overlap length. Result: 1.15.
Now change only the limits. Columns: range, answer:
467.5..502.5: 1.14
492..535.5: 1.08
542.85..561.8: 1.05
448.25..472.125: 1.07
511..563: 1.05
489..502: 1.14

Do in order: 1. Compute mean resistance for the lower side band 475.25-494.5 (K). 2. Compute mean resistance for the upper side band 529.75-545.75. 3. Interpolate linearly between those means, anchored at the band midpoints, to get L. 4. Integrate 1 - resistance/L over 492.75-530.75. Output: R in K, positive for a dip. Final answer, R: 0.2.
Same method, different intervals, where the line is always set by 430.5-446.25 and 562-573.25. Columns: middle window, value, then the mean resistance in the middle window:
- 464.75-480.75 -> -3.0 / 1.14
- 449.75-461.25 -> -1.1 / 1.04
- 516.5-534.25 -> -1.0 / 1.05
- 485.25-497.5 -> -2.3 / 1.16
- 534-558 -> -0.6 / 1.04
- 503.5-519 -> -1.4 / 1.08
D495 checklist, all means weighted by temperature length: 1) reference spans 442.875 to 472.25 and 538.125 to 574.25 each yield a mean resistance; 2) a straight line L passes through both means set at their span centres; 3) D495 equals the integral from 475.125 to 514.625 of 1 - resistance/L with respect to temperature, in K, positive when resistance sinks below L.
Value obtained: -3.9 K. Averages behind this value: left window 1.01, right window 1.04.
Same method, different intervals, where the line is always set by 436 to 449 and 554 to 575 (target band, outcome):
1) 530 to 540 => -0.3 K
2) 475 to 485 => -2.5 K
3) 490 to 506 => -3.0 K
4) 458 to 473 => -3.8 K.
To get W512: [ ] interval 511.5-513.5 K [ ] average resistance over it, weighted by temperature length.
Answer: 1.06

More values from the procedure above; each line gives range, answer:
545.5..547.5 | 1.05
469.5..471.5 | 1.12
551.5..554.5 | 1.05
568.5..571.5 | 1.01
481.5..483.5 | 1.16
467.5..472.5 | 1.14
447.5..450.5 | 0.771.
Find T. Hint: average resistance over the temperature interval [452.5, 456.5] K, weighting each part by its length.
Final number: 1.05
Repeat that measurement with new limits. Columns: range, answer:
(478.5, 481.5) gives 1.12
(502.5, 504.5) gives 1.08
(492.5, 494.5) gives 1.17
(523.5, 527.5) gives 1.05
